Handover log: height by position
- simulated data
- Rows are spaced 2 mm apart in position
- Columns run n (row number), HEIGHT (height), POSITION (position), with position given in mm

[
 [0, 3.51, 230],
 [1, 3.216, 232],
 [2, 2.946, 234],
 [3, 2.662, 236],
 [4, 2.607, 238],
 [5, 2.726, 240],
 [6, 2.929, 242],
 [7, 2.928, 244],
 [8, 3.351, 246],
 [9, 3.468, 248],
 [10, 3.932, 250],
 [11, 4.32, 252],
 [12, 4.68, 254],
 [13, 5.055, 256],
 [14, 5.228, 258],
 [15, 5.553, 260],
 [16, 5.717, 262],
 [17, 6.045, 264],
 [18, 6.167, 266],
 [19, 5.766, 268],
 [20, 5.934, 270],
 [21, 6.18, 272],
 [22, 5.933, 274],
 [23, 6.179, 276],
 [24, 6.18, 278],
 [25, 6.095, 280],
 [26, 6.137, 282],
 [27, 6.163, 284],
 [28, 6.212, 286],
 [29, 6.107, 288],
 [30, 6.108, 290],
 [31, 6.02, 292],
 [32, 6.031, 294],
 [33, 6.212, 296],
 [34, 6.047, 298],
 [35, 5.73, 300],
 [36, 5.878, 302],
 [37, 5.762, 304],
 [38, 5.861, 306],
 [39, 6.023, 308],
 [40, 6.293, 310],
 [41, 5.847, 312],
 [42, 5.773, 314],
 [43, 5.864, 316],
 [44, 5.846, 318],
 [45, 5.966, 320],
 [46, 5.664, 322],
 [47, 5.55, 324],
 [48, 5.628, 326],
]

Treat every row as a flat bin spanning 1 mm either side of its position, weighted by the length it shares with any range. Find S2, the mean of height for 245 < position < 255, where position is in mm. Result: 3.95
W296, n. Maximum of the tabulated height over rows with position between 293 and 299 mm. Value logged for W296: 6.212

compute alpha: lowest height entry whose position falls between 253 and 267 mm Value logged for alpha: 4.68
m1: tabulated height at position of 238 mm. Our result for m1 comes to 2.607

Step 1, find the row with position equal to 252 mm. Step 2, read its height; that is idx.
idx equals 4.32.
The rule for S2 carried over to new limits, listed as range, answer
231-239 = 2.86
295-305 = 5.93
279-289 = 6.14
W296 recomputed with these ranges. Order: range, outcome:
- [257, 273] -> 6.18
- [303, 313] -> 6.293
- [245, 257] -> 5.055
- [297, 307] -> 6.047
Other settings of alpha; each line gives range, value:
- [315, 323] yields 5.664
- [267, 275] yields 5.766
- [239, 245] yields 2.726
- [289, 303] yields 5.73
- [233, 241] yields 2.607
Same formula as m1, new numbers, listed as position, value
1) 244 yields 2.928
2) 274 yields 5.933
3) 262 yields 5.717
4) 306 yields 5.861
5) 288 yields 6.107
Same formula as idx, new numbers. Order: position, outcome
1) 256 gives 5.055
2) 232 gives 3.216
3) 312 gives 5.847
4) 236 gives 2.662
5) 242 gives 2.929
